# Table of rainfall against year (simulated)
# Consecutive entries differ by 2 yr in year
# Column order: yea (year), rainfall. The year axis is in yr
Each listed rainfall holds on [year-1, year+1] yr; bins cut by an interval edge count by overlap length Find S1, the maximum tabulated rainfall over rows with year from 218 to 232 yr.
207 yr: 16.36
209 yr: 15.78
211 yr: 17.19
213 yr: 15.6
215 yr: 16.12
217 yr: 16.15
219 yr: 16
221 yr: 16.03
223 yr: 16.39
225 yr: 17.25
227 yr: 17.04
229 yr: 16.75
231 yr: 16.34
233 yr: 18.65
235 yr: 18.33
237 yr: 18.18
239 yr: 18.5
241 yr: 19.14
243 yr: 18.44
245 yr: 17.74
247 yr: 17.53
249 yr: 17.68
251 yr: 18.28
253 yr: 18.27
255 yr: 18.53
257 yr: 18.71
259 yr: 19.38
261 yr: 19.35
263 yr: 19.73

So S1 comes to 17.25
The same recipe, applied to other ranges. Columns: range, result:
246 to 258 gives 18.71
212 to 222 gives 16.15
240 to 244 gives 19.14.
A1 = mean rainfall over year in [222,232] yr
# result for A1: 16.8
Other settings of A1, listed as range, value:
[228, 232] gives 16.5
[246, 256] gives 18.1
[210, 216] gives 16.3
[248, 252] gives 18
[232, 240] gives 18.4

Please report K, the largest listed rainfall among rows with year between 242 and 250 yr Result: 18.44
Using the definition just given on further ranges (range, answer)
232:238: 18.65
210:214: 17.19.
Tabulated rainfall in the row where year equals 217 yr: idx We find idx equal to 16.15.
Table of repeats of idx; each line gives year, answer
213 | 15.6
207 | 16.36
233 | 18.65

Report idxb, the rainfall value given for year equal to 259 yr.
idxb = 19.38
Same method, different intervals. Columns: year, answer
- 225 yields 17.25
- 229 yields 16.75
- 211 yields 17.19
